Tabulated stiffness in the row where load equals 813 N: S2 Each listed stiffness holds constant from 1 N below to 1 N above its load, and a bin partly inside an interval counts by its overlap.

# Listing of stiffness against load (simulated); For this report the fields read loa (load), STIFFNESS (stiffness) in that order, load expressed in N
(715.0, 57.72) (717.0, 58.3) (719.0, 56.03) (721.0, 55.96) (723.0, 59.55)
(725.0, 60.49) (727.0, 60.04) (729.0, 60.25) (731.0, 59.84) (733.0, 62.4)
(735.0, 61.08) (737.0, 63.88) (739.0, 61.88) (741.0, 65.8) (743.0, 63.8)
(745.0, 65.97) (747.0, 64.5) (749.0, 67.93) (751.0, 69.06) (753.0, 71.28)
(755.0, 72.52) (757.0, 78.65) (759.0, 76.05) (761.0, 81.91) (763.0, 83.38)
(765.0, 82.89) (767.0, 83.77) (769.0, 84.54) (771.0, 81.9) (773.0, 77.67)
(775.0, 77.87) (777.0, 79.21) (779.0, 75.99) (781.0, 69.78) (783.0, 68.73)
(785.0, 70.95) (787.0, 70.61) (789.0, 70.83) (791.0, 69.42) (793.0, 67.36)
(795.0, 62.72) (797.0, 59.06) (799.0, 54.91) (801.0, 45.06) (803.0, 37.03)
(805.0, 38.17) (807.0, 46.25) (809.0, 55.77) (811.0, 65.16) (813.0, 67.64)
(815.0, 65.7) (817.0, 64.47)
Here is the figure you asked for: 67.64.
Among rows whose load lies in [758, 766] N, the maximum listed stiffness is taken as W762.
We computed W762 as 83.38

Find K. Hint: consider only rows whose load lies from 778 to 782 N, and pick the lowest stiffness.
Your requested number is 69.78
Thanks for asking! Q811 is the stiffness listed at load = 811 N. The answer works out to 65.16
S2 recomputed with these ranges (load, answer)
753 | 71.28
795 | 62.72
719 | 56.03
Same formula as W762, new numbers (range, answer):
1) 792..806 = 67.36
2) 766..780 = 84.54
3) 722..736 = 62.4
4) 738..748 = 65.97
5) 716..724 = 59.55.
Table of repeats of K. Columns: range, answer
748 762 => 67.93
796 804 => 37.03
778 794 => 67.36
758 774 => 76.05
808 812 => 55.77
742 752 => 63.8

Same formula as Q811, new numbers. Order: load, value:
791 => 69.42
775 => 77.87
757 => 78.65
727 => 60.04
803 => 37.03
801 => 45.06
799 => 54.91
